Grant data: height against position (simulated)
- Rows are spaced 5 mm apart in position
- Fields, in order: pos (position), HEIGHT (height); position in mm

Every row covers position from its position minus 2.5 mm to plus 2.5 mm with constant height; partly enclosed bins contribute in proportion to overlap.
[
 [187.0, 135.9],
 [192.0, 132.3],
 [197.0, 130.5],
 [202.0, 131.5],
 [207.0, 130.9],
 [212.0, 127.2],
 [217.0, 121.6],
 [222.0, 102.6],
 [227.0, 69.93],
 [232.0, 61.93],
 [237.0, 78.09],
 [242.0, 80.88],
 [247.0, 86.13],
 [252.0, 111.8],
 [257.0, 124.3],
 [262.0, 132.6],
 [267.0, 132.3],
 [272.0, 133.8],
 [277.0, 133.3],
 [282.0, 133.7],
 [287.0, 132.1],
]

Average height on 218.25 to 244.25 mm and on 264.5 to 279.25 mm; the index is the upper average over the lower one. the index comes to 1.65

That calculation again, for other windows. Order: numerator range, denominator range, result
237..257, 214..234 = 1.05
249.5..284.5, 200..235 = 1.22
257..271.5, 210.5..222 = 1.10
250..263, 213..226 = 1.12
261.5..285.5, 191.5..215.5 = 1.02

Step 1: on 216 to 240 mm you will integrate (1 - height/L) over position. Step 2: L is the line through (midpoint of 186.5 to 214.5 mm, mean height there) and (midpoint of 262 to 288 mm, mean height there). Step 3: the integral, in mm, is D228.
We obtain 8.6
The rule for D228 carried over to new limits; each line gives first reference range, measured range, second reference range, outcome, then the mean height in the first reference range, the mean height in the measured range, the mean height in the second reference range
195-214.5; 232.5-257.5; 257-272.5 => 7.6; 130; 91.3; 131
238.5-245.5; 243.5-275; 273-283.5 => -3.8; 81.2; 119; 134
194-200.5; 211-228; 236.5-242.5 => -0.3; 131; 107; 79.5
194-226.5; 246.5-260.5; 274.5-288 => 1.8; 121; 112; 133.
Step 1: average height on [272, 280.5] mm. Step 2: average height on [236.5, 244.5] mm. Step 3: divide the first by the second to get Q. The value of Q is 1.7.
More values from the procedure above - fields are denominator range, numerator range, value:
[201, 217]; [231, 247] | 0.60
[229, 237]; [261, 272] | 1.97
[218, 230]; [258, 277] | 1.48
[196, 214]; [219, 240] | 0.61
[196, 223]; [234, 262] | 0.79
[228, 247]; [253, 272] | 1.72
